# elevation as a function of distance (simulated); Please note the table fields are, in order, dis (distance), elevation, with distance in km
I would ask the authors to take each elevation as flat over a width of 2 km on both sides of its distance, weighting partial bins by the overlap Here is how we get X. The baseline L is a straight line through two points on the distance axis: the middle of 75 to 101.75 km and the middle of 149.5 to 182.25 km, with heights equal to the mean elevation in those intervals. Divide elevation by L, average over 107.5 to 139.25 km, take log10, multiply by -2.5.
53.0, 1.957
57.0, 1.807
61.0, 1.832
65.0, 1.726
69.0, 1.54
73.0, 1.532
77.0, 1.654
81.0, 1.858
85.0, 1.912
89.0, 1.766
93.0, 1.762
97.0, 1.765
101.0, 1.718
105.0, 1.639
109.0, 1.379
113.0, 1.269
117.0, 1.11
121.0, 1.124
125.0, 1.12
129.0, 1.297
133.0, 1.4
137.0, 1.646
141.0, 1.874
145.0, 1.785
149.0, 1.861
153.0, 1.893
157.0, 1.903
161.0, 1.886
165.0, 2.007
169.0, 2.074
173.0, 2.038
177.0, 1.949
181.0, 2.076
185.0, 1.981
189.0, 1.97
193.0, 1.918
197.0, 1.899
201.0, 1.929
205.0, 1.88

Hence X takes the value 0.40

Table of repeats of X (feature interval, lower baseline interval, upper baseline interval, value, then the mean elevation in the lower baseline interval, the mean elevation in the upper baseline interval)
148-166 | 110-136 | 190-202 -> -0.22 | 1.24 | 1.92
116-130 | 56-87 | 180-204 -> 0.50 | 1.73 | 1.95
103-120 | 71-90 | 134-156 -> 0.30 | 1.74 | 1.8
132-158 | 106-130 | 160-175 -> -0.08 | 1.23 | 2.01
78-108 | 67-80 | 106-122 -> -0.22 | 1.6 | 1.25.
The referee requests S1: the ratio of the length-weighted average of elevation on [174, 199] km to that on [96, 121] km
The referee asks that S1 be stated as 1.4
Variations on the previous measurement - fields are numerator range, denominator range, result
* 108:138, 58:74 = 0.76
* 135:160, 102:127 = 1.42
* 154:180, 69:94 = 1.14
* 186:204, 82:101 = 1.07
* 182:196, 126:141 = 1.32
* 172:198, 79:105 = 1.11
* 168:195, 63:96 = 1.16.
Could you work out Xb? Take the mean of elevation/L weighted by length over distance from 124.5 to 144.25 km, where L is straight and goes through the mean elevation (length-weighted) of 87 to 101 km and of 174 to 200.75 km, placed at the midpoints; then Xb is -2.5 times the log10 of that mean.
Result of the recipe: 0.22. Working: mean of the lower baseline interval 1.76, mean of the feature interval 1.51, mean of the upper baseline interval 1.97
